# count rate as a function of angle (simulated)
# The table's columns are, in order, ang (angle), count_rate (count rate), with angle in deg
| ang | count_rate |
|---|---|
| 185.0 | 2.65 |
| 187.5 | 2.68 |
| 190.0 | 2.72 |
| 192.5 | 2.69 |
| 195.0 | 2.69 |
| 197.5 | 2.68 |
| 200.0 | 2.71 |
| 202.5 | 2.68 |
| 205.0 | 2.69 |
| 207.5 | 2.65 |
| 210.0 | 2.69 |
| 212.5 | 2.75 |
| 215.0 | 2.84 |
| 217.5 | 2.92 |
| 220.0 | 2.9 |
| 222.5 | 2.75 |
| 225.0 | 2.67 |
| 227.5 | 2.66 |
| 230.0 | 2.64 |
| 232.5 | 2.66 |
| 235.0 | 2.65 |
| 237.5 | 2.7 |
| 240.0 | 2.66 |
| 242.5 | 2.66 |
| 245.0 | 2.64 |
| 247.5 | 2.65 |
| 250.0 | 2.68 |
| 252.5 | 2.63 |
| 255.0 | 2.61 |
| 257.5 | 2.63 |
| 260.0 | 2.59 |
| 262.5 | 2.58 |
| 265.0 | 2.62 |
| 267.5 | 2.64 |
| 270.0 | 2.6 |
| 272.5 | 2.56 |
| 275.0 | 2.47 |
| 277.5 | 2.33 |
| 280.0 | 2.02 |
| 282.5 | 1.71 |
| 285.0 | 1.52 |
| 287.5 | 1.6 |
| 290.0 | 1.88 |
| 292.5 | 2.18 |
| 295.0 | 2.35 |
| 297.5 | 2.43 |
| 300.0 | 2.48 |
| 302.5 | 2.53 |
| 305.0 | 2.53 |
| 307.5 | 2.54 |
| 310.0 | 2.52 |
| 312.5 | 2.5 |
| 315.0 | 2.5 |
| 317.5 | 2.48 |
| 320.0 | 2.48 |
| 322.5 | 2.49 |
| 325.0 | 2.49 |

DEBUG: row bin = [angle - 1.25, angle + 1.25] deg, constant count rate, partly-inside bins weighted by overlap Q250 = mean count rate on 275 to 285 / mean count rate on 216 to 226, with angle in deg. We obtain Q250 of 0.72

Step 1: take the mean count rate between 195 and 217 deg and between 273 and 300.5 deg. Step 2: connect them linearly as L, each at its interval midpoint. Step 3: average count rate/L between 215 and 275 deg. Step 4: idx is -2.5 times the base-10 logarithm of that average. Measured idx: -0.11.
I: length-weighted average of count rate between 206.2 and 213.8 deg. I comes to 2.7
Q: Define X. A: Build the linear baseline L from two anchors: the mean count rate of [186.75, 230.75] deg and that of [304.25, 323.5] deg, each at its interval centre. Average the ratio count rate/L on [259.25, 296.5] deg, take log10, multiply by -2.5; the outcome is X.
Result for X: 0.15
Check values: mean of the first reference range 2.72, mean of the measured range 2.24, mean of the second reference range 2.5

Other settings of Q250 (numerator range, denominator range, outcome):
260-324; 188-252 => 0.87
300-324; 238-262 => 0.95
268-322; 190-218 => 0.85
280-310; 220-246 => 0.81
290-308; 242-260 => 0.91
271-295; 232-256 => 0.77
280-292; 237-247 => 0.66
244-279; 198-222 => 0.94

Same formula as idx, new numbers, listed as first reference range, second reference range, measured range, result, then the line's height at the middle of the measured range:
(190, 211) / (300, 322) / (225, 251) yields -0.01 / 2.63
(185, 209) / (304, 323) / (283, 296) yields 0.32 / 2.54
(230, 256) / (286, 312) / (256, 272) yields -0.04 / 2.52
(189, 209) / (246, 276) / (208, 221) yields -0.06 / 2.67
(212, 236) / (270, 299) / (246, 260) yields -0.08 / 2.45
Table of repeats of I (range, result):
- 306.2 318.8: 2.51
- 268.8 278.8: 2.49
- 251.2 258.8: 2.62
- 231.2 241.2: 2.67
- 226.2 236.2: 2.65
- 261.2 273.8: 2.6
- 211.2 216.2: 2.79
